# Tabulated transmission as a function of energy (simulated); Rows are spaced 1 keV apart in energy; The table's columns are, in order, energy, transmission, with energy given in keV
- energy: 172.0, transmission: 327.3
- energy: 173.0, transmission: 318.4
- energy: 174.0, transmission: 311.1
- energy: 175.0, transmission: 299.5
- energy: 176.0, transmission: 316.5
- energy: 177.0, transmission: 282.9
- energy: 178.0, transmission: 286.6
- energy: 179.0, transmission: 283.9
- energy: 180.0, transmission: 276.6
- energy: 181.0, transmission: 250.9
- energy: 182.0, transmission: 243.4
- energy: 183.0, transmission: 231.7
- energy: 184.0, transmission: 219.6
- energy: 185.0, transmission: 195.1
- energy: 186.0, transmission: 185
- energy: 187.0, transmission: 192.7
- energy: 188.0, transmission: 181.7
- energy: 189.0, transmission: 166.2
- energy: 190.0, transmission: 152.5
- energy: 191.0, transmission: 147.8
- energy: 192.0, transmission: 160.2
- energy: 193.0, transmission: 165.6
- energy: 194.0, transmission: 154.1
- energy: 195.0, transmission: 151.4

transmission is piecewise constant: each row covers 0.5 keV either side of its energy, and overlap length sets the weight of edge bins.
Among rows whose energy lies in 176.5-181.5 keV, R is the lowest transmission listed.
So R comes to 250.9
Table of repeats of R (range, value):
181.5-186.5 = 185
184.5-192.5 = 147.8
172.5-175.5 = 299.5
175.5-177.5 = 282.9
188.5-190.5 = 152.5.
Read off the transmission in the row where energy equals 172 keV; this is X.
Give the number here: 327.3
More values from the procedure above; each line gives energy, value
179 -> 283.9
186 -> 185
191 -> 147.8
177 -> 282.9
